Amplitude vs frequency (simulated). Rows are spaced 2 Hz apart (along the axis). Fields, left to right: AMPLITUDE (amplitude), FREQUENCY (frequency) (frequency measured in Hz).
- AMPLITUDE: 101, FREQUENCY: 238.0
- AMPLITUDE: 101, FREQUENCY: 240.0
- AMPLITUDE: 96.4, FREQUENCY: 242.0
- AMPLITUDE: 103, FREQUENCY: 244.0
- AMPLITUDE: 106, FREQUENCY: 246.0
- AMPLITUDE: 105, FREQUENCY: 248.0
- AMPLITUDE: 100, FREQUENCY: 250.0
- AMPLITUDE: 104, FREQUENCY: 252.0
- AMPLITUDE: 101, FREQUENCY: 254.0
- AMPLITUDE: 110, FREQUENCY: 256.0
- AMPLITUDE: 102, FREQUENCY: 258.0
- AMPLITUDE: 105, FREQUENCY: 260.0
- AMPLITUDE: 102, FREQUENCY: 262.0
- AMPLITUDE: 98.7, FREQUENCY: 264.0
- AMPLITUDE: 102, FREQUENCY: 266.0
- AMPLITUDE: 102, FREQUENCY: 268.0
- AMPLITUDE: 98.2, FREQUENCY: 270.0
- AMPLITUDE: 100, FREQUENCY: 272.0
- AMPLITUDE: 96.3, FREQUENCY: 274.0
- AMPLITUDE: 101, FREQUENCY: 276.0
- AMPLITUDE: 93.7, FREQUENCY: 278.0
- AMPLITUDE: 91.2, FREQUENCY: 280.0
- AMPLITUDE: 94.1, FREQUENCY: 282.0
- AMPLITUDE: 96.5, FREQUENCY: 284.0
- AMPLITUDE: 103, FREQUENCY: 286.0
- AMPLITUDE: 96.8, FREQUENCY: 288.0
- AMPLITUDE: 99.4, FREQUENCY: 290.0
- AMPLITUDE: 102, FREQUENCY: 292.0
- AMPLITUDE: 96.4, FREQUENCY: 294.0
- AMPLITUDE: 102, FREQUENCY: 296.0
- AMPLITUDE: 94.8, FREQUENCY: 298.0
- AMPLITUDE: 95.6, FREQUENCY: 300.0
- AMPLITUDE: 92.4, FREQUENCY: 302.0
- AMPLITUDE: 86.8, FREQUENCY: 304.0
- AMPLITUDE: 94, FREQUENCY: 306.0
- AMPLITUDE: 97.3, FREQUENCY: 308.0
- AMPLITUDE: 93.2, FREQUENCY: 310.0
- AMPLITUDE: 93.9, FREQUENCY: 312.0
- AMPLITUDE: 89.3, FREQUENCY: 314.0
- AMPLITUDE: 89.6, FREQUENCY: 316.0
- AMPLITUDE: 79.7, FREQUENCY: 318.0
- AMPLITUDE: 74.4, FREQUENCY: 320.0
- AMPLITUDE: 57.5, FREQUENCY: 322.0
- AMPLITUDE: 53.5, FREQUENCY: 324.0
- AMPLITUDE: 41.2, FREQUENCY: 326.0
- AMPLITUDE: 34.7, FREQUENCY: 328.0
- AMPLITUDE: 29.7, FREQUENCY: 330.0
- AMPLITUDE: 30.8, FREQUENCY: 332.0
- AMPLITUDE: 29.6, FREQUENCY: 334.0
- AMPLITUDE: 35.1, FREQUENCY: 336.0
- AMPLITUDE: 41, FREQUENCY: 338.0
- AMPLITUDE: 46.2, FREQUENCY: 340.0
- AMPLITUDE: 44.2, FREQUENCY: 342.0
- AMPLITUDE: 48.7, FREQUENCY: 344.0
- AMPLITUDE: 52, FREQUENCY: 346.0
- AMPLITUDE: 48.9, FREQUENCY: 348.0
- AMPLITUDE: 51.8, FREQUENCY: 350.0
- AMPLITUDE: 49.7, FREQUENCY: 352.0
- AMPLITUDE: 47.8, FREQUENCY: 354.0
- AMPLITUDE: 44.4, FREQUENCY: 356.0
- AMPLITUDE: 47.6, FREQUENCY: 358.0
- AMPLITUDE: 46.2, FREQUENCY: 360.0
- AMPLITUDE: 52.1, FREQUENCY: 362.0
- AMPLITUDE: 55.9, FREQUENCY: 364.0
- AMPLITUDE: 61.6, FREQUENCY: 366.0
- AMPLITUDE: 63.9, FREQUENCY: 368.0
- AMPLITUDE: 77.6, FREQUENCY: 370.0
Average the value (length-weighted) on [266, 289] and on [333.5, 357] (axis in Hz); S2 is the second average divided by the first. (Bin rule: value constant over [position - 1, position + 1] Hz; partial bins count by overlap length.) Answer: 0.46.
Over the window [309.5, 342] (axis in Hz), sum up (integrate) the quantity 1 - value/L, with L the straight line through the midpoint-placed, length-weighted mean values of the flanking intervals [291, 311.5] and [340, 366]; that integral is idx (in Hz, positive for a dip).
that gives 8.2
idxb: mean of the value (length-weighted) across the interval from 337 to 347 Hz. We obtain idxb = 46.4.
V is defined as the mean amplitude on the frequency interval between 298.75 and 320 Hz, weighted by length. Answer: 90.4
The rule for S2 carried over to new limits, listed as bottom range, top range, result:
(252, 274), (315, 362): 0.48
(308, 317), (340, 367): 0.54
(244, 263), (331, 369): 0.45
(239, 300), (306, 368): 0.56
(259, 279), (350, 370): 0.53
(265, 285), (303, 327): 0.81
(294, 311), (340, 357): 0.51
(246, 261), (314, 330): 0.59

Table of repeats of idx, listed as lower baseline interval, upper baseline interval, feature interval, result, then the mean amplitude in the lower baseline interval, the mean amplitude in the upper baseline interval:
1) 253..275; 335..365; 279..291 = -1.2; 102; 47.4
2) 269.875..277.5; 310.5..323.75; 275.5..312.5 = -2.6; 98.6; 79.7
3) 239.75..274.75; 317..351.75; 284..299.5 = -4.3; 102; 47.1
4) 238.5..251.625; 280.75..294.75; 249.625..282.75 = 0.0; 102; 98.2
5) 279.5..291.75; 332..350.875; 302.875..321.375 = -4.2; 97.4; 43.4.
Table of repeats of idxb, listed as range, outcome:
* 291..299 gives 98.8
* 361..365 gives 54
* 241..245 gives 99.7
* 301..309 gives 92.6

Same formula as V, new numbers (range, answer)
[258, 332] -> 87.7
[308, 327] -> 75.9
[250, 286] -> 100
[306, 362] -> 56.1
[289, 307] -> 95.9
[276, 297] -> 97.7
